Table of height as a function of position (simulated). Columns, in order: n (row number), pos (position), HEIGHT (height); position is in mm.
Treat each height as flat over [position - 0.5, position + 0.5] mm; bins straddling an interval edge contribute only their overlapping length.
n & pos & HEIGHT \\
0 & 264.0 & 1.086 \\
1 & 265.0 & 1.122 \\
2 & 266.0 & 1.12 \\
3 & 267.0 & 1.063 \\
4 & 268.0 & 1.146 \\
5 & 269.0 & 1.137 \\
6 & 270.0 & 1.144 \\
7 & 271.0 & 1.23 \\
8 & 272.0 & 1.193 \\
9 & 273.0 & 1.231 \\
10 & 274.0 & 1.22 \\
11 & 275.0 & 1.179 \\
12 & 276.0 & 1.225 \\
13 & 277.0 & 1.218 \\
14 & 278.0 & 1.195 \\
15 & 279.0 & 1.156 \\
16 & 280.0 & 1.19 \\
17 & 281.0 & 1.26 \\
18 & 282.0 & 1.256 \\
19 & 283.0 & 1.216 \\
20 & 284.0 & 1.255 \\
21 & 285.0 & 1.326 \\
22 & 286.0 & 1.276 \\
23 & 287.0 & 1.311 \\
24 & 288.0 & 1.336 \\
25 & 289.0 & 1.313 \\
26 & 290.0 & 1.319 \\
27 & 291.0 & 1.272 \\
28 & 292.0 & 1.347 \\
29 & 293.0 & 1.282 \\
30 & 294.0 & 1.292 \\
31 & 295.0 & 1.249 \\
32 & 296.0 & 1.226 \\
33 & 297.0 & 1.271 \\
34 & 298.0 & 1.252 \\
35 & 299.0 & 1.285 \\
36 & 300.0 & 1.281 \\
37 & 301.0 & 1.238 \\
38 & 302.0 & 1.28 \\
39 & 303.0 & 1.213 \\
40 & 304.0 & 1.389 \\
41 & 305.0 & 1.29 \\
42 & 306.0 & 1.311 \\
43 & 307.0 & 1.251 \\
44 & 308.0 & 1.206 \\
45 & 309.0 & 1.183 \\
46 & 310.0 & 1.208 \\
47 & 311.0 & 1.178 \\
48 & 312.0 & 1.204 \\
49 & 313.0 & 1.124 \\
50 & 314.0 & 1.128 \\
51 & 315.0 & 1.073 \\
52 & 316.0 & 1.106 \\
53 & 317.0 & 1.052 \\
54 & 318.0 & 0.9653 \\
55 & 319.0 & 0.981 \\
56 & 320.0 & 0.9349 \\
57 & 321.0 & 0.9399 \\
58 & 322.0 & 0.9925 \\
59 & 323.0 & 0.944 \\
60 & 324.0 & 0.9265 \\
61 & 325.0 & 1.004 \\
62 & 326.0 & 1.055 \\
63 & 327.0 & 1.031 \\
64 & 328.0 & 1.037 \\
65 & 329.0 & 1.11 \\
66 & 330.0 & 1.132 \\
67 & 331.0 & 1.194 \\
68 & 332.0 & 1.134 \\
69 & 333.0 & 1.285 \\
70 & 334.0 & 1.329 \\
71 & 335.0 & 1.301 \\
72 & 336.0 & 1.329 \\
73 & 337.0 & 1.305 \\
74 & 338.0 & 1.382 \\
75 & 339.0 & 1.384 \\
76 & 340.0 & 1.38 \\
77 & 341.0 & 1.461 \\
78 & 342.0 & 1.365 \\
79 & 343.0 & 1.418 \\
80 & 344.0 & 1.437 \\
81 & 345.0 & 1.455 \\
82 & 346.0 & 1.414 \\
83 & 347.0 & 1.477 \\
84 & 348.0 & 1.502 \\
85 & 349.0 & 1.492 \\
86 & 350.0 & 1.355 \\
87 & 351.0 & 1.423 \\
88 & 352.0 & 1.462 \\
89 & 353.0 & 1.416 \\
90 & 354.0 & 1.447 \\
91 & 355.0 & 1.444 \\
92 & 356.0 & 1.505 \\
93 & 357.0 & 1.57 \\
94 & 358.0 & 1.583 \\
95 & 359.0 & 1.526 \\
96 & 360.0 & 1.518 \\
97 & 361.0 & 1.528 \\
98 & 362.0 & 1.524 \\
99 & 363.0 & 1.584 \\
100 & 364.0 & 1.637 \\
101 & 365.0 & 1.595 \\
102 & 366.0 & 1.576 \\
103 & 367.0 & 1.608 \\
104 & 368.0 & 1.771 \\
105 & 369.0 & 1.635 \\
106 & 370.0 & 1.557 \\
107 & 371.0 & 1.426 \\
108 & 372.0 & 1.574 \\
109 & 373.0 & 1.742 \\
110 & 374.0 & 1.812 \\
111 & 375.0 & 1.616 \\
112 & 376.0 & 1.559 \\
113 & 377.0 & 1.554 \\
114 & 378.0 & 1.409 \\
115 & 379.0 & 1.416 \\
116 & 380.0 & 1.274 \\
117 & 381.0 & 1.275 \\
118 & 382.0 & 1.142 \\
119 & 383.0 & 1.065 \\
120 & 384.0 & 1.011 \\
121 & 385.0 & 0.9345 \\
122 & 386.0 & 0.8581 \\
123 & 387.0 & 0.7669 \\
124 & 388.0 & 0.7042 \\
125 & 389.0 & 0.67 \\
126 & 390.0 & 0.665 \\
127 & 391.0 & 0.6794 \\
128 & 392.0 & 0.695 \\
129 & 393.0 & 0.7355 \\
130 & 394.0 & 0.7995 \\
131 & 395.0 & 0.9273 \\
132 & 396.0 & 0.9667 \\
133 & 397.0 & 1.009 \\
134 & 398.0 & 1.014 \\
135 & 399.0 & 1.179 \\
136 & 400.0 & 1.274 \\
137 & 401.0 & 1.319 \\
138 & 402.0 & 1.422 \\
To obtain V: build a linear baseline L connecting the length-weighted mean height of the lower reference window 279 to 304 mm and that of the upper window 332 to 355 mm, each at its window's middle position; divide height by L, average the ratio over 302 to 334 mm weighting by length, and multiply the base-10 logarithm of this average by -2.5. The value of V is 0.19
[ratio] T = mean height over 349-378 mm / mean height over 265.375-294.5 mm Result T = 1.26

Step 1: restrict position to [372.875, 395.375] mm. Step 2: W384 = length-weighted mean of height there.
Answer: 1.09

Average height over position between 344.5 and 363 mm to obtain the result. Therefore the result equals 1.48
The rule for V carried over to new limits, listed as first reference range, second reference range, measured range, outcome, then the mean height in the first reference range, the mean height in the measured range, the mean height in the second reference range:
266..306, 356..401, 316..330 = 0.24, 1.24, 1.01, 1.28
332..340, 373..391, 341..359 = -0.15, 1.32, 1.46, 1.16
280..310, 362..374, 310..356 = 0.18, 1.27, 1.24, 1.61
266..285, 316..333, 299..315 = -0.13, 1.2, 1.23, 1.04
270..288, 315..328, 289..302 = -0.12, 1.23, 1.28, 0.999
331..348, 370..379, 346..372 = -0.03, 1.36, 1.53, 1.58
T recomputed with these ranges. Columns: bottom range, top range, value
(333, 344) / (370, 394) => 0.85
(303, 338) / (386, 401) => 0.77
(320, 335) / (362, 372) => 1.47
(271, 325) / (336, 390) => 1.17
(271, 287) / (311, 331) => 0.85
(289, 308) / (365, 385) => 1.14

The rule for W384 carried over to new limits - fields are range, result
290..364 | 1.28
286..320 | 1.22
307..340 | 1.14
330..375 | 1.47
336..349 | 1.41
